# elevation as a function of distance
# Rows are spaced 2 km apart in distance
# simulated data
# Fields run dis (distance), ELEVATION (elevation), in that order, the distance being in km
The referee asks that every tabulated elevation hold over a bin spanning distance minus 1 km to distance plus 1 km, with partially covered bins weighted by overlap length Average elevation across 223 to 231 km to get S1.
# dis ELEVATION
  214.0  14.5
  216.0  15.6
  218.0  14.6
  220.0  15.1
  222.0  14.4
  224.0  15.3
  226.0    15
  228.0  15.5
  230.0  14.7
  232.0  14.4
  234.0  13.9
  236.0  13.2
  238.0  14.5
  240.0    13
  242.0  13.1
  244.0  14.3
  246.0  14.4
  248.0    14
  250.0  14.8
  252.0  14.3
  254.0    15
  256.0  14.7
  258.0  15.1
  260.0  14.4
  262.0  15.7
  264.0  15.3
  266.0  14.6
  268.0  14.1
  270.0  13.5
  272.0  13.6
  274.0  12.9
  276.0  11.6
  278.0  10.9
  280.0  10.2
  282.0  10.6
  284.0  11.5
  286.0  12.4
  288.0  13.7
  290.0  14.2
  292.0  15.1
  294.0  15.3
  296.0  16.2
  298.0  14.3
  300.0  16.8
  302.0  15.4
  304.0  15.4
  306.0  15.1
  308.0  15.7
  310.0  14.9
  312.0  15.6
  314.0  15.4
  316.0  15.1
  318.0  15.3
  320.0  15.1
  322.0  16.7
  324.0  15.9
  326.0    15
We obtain 15.1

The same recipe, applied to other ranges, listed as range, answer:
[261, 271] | 14.6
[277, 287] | 11.1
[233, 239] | 13.9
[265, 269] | 14.3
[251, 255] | 14.7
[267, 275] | 13.5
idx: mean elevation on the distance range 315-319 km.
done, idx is 15.2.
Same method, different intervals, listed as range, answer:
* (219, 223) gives 14.8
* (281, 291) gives 12.5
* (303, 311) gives 15.3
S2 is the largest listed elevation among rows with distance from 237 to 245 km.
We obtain 14.5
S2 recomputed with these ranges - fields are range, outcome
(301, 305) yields 15.4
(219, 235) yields 15.5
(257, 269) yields 15.7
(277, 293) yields 15.1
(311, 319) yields 15.6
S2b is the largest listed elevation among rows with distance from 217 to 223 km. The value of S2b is 15.1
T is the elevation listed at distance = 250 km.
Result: 14.8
